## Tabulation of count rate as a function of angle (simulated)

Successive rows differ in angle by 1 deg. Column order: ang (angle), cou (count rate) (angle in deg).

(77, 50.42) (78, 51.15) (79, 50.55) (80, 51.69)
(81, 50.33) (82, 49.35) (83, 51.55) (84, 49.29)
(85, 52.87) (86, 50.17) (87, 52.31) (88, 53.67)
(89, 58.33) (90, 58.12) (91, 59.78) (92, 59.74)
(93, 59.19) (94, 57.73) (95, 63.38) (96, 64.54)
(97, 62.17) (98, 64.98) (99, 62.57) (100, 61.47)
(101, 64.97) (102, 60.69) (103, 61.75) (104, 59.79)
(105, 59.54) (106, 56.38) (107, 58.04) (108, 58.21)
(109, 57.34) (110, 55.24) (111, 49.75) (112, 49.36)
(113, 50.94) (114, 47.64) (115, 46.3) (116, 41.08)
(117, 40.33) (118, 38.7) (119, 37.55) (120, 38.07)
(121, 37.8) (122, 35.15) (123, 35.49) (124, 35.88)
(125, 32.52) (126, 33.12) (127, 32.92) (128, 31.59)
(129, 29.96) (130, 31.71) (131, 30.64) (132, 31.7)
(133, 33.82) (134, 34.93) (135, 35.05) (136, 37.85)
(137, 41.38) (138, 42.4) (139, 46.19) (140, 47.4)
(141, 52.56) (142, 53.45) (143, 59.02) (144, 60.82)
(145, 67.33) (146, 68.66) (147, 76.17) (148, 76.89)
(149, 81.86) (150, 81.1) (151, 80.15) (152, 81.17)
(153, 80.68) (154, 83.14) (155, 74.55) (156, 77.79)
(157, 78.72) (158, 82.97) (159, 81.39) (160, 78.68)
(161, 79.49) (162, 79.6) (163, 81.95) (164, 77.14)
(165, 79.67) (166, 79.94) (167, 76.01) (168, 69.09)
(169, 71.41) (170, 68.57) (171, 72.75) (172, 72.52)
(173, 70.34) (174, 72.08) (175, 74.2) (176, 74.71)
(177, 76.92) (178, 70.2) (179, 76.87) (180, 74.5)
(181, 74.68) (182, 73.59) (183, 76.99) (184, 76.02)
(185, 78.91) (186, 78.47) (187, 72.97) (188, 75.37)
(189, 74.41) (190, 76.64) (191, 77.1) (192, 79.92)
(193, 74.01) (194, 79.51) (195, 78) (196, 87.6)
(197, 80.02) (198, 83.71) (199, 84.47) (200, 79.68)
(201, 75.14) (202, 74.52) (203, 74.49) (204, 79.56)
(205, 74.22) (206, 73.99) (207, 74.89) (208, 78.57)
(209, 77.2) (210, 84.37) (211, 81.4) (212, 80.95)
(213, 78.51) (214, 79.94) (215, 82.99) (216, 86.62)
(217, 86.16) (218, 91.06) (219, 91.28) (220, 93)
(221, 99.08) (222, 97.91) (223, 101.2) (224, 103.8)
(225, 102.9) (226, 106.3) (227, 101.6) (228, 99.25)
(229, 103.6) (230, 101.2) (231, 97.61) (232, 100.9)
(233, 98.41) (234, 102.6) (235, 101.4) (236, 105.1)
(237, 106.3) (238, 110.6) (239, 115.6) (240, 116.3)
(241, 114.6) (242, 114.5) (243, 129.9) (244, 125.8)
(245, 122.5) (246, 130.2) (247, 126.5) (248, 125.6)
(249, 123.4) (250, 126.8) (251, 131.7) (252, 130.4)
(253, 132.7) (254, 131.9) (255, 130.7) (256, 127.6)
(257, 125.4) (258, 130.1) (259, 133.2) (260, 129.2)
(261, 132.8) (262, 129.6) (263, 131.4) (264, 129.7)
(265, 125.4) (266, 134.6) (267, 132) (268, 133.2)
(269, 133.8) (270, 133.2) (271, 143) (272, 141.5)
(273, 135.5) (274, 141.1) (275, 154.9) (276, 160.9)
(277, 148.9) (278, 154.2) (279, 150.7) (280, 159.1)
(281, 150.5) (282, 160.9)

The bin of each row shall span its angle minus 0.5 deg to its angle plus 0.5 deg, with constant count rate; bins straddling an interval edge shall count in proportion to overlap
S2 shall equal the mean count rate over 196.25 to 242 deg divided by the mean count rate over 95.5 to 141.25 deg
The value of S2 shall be 2.0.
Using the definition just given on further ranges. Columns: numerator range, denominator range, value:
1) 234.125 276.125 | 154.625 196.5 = 1.67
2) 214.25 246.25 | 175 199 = 1.35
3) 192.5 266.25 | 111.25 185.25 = 1.72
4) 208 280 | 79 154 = 2.23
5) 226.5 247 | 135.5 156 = 1.70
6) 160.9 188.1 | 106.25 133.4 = 1.83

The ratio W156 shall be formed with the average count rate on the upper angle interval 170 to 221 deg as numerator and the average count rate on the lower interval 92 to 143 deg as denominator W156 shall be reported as 1.66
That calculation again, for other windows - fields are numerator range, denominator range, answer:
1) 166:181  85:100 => 1.24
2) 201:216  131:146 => 1.70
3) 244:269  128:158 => 2.24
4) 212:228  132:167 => 1.40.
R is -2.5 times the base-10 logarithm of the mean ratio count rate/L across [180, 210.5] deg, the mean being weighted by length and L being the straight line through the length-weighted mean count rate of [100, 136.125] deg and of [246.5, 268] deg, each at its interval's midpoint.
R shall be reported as 0.18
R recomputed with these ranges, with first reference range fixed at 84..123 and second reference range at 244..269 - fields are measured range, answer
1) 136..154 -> 0.162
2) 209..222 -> 0.255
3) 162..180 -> 0.167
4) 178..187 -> 0.220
